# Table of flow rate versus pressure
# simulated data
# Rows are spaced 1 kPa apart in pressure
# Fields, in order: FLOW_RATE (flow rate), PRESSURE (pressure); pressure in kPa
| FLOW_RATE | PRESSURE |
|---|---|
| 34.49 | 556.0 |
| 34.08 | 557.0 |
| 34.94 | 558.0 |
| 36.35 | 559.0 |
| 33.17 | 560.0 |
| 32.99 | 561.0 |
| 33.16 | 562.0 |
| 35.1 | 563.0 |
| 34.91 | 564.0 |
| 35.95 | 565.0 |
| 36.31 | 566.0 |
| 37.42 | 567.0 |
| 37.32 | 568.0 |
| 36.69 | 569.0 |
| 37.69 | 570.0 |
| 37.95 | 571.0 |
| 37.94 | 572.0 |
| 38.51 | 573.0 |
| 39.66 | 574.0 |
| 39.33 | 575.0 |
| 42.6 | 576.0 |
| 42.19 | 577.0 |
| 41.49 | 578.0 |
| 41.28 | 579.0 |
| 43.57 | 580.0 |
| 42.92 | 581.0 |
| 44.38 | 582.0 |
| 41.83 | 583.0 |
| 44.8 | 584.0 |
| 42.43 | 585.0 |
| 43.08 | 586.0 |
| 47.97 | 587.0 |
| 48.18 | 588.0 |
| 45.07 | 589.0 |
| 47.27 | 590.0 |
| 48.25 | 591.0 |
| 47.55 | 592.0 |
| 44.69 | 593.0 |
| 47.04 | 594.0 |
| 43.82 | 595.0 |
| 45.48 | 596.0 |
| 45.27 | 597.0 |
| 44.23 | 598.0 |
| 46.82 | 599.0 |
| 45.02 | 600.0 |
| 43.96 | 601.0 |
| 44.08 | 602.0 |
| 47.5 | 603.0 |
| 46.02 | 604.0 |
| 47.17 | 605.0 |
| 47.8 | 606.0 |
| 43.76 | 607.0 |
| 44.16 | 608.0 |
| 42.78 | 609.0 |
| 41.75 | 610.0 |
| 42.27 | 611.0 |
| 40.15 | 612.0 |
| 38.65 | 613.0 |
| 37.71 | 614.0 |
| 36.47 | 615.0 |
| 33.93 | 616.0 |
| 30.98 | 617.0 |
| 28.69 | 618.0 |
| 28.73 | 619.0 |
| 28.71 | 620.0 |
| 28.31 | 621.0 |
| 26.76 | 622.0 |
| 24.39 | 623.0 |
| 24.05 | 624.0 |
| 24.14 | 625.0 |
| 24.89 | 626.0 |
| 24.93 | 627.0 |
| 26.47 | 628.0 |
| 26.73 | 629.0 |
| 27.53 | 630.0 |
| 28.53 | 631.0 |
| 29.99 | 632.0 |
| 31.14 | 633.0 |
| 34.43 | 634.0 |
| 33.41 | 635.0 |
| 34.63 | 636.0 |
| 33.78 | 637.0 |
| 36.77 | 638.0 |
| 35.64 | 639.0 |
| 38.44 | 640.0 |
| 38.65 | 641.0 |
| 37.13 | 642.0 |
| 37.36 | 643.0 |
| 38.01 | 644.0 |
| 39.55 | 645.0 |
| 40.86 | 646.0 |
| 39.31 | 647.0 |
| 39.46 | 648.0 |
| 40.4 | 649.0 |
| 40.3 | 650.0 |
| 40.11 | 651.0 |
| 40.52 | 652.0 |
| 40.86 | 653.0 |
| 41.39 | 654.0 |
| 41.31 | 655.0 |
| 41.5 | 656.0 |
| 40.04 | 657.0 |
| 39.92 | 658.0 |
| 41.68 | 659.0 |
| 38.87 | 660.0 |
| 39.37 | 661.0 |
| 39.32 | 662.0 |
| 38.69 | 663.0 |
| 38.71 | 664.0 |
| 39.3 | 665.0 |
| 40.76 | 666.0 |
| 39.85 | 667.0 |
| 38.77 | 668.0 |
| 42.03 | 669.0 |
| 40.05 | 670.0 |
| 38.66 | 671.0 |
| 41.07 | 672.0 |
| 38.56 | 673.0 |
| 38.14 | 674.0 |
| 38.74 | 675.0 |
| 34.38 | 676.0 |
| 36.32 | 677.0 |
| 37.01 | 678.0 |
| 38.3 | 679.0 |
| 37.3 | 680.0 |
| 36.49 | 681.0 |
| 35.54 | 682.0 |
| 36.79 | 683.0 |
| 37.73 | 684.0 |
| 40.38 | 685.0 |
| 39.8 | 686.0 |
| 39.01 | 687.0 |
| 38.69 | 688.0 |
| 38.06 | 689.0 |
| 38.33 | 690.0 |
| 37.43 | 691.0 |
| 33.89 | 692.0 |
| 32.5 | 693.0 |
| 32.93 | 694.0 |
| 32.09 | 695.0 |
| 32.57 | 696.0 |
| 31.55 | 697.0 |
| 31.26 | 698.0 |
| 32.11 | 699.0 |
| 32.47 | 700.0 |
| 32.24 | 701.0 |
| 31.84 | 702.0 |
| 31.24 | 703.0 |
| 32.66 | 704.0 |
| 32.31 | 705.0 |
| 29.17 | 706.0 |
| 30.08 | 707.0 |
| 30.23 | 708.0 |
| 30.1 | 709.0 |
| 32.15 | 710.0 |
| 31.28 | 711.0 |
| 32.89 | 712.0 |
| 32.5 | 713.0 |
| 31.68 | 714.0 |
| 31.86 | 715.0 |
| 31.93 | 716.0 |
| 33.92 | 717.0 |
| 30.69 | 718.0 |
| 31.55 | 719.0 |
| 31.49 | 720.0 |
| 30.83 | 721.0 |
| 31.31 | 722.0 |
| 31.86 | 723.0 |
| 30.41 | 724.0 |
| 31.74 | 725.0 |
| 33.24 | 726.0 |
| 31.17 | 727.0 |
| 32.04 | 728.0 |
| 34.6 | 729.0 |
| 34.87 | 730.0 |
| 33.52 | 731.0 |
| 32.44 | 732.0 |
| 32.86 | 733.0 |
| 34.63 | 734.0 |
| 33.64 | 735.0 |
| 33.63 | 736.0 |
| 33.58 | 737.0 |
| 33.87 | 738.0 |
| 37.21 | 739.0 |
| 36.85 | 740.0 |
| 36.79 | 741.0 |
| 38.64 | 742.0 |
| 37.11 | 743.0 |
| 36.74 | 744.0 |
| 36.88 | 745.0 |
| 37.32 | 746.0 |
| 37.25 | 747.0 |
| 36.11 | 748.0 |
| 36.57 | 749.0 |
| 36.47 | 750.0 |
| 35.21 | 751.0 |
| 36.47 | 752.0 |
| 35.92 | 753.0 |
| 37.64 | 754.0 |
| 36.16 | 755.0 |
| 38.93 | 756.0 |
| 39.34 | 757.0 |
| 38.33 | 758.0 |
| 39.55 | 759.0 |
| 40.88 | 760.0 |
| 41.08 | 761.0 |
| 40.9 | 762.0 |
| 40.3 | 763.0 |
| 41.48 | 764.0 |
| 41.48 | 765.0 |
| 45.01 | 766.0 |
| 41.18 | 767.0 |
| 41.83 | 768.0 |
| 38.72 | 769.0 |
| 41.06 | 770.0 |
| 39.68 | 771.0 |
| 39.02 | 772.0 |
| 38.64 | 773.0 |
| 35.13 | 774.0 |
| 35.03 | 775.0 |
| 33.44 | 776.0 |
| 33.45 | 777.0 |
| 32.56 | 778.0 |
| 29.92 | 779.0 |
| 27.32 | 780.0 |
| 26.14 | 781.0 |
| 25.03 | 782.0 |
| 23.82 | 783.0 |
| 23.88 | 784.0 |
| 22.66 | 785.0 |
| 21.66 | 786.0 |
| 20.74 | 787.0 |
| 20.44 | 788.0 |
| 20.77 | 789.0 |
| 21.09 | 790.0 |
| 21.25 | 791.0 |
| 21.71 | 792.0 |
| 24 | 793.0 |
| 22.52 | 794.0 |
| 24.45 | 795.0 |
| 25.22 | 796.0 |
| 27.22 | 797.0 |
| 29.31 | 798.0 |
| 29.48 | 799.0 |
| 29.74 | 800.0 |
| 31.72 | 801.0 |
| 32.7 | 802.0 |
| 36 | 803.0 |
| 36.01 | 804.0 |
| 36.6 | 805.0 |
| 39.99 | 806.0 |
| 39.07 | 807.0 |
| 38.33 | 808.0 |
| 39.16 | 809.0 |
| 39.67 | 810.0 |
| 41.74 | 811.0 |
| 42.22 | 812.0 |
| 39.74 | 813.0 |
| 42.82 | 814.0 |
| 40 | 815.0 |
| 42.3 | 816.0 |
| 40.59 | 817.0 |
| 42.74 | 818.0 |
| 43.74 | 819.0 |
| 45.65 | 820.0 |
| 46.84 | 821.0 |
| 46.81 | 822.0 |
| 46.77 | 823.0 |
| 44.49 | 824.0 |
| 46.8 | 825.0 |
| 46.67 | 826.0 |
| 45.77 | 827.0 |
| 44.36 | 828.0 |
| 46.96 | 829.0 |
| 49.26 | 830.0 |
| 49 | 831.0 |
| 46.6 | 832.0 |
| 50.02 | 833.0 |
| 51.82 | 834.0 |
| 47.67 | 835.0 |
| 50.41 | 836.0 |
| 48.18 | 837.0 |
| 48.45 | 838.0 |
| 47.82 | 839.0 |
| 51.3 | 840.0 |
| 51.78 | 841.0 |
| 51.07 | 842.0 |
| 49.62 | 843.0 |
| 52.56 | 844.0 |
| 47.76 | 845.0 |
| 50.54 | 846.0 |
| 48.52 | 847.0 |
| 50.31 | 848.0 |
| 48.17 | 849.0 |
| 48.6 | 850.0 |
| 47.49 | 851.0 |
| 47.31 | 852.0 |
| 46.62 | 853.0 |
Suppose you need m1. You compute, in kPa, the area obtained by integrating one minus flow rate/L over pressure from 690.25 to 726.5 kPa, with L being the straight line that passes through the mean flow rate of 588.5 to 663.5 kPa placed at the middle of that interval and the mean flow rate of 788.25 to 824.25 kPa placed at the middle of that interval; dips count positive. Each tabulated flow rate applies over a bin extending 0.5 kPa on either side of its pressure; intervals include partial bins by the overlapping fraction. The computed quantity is 4.7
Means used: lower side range 38.1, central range 32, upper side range 35.2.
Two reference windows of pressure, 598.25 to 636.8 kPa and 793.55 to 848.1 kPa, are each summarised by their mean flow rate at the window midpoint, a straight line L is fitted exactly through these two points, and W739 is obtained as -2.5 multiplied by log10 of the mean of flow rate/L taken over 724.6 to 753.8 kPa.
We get 0.13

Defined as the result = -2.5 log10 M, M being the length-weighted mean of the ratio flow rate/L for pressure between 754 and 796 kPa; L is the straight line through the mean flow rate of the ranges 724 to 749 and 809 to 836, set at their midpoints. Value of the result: 0.201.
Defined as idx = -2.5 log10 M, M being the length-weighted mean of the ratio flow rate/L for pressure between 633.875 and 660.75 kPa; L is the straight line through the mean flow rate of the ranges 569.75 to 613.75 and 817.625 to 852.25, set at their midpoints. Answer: 0.15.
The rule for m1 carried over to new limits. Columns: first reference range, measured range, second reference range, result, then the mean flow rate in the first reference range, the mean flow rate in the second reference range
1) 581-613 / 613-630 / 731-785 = 5.77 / 44.9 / 35.9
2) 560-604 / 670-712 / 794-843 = 6.95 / 41.9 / 41.9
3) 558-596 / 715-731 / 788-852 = 3.43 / 40.8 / 41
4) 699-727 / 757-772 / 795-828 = -2.19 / 31.6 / 39.1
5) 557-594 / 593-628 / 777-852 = 2.00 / 40.4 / 38.7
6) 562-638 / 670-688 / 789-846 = 0.54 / 38.4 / 40.5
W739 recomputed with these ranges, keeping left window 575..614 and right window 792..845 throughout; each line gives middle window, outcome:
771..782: 0.26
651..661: 0.08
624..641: 0.38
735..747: 0.17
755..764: 0.06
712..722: 0.32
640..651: 0.12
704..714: 0.34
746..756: 0.16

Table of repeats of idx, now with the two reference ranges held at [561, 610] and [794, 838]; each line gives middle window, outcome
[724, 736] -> 0.25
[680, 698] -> 0.16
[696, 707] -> 0.30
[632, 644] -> 0.19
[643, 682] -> 0.07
